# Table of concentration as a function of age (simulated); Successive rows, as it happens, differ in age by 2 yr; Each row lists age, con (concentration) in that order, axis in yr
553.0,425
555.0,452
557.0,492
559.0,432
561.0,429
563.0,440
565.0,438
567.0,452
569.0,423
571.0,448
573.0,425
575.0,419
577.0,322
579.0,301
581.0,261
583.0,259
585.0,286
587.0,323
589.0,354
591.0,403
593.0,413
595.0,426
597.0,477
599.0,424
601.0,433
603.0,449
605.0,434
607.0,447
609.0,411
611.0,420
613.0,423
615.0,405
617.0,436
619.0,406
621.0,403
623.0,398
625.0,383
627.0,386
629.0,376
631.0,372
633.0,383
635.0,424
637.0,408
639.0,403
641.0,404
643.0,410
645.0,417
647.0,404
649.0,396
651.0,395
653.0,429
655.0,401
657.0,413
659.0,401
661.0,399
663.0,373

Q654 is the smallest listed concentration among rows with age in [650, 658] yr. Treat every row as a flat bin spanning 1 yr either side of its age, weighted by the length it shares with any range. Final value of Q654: 395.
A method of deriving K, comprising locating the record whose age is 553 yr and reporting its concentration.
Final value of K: 425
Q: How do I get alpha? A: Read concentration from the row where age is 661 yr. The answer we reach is 399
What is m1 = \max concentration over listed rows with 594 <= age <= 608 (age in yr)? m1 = 477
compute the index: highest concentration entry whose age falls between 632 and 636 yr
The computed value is 424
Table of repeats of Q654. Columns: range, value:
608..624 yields 398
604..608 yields 434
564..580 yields 301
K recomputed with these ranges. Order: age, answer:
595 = 426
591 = 403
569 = 423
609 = 411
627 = 386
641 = 404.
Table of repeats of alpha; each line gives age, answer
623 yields 398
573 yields 425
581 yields 261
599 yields 424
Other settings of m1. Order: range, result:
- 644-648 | 417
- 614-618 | 436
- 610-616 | 423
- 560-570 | 452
